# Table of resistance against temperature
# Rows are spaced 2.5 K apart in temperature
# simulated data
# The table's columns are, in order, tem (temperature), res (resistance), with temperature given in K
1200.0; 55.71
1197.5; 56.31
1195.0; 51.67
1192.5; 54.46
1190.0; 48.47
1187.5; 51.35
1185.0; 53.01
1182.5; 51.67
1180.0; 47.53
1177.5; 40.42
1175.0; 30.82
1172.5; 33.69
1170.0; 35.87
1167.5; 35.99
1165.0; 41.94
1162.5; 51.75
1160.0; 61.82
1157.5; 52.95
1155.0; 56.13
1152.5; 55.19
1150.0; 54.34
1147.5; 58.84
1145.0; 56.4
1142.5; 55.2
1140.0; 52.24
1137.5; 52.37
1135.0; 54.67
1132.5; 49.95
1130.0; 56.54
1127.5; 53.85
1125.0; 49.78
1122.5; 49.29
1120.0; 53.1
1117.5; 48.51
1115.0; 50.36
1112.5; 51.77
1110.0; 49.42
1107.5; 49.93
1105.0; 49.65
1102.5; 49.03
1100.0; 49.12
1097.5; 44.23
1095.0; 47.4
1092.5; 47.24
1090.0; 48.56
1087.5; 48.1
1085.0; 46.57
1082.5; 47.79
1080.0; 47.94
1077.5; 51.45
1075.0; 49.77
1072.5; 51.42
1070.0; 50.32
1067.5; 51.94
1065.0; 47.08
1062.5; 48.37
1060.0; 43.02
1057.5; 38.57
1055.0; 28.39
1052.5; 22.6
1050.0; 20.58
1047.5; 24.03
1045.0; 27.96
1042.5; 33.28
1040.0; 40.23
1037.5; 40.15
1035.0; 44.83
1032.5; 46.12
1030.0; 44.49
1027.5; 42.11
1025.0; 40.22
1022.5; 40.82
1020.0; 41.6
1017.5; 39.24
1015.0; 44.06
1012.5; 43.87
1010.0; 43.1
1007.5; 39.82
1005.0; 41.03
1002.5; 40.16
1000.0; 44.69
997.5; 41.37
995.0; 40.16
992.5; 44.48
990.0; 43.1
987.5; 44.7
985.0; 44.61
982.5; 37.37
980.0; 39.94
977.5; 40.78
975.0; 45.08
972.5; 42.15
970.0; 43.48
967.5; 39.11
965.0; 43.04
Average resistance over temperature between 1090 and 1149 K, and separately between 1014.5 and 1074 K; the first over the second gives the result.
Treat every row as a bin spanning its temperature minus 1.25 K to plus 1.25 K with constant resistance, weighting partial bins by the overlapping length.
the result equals 1.3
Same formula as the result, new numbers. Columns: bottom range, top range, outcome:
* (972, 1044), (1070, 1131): 1.19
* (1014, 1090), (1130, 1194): 1.19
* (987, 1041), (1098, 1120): 1.18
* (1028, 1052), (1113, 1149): 1.49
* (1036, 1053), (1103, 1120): 1.65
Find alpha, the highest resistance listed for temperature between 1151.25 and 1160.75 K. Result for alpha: 61.82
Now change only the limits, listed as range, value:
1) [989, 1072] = 51.94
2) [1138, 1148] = 58.84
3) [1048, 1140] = 56.54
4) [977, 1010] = 44.7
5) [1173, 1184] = 51.67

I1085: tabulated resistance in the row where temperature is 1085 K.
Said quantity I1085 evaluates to 46.57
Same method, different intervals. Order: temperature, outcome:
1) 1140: 52.24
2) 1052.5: 22.6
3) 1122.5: 49.29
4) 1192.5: 54.46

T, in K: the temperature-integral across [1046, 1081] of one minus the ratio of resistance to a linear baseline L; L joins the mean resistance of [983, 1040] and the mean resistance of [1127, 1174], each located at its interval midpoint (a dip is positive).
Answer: 3.6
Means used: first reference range 42.4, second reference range 50.9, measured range 41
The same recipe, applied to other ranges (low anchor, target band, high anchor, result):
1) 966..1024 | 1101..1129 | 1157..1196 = -3.5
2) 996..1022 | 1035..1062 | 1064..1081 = 8.0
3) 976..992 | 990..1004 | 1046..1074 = -0.3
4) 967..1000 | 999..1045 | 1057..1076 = 3.6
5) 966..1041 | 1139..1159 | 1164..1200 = -4.6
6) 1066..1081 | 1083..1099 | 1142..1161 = 1.4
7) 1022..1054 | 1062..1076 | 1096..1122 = -2.7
